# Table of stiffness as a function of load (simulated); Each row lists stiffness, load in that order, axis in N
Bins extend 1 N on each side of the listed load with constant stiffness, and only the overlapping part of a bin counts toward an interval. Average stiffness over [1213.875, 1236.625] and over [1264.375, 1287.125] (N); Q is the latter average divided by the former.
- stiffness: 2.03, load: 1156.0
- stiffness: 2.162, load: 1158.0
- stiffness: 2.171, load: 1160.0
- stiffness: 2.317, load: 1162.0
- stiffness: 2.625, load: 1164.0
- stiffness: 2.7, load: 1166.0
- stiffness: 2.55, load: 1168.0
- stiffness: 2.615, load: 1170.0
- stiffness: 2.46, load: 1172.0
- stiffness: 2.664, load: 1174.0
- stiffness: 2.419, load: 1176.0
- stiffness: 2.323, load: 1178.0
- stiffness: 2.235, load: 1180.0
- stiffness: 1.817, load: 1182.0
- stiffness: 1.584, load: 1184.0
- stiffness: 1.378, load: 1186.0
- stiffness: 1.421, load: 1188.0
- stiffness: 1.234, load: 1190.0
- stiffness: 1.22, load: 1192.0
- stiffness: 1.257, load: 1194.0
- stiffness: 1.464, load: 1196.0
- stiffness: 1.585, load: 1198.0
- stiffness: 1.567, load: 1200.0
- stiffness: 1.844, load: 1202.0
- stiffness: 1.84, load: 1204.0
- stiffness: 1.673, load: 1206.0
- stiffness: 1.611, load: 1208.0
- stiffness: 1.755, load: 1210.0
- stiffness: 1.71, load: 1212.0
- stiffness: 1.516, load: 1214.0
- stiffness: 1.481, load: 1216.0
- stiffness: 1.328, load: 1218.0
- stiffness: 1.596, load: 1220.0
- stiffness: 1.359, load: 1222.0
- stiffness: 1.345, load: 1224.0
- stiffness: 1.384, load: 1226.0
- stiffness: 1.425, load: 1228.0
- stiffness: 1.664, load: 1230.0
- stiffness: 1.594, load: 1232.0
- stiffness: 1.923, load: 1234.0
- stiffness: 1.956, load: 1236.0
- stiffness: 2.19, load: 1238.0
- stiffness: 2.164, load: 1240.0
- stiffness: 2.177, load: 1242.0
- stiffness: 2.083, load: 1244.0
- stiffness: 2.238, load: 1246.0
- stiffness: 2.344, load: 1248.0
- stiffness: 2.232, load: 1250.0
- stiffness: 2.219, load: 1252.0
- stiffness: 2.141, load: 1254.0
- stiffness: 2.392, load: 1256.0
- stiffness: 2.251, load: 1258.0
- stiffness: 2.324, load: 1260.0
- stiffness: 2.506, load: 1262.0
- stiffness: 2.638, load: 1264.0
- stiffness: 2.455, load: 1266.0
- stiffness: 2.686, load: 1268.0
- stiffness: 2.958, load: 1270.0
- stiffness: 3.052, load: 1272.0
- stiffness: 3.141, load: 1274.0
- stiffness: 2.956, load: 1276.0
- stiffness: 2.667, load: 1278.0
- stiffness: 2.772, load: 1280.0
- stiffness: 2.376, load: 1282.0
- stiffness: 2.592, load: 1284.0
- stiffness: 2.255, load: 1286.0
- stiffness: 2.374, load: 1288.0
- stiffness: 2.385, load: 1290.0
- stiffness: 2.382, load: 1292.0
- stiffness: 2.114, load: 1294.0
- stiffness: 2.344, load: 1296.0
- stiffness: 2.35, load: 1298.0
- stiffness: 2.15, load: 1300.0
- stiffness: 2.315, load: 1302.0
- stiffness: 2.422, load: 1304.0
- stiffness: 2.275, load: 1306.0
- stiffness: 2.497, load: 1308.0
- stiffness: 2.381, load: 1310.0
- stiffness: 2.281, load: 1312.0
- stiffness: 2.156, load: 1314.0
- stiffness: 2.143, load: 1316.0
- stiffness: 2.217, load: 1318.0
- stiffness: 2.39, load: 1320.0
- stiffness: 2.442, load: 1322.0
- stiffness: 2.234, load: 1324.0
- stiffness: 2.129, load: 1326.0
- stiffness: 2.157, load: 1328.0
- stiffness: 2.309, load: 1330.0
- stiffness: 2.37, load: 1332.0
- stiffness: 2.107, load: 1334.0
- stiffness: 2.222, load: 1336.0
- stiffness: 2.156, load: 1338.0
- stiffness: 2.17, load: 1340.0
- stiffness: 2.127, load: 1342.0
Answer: 1.8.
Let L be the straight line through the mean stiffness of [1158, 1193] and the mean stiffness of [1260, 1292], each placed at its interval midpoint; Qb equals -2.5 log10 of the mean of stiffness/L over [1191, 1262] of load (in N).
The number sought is 0.30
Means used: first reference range 2.1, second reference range 2.64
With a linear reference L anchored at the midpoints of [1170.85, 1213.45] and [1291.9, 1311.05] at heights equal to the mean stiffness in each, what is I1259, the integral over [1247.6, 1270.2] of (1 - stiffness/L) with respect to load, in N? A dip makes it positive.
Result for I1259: -3.3 N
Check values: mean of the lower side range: 1.77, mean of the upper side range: 2.32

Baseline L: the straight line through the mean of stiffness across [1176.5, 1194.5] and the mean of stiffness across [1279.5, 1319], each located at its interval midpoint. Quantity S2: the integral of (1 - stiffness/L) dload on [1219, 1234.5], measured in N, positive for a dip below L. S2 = 3.0 N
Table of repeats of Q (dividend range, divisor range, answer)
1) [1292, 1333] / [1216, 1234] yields 1.54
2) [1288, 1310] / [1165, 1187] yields 1.04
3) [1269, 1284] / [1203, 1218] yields 1.73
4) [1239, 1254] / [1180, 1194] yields 1.48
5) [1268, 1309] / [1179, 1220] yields 1.60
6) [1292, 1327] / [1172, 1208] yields 1.30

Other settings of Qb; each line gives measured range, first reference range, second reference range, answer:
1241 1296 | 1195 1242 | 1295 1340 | -0.25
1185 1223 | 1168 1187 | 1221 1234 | 0.19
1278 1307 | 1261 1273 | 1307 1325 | 0.06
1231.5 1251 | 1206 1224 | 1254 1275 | 0.01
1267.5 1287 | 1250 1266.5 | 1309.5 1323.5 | -0.18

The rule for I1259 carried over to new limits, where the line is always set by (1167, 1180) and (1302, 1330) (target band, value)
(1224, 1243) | 4.7 N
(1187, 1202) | 6.3 N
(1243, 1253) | 0.7 N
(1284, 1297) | 0.0 N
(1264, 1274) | -1.9 N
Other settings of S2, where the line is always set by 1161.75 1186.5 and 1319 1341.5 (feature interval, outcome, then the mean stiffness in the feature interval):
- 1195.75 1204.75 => 2.43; 1.67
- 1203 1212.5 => 2.37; 1.72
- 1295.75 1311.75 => -0.62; 2.34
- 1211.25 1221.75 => 3.56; 1.51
